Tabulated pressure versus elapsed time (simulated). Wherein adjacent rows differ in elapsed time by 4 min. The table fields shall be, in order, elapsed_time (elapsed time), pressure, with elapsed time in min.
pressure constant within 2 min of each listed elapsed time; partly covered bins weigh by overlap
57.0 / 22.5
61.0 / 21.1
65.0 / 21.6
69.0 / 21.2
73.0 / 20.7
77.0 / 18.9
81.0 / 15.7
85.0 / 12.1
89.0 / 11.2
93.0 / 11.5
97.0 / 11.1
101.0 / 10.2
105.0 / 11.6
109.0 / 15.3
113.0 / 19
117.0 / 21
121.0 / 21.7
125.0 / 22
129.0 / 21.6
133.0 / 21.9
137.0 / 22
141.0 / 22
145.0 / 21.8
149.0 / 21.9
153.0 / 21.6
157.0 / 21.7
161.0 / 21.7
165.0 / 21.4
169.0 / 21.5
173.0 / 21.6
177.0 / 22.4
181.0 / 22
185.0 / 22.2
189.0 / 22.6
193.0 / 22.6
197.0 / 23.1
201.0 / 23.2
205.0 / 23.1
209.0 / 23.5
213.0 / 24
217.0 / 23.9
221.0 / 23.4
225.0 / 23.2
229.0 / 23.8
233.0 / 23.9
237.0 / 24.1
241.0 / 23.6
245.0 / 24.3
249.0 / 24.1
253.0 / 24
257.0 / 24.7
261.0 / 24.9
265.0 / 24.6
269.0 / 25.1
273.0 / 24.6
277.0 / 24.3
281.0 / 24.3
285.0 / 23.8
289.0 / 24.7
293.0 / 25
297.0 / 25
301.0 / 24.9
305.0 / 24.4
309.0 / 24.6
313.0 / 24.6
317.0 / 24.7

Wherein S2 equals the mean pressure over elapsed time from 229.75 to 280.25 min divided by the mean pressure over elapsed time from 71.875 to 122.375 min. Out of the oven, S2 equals 1.6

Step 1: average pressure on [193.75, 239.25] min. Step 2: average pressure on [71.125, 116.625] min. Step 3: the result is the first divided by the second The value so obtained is 1.62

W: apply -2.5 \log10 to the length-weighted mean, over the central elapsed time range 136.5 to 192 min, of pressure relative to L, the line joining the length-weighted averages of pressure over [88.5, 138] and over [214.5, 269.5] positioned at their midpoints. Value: -0.111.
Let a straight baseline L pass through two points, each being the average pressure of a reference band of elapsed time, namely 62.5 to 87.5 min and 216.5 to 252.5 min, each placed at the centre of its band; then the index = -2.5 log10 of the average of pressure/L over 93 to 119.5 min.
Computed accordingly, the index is 0.31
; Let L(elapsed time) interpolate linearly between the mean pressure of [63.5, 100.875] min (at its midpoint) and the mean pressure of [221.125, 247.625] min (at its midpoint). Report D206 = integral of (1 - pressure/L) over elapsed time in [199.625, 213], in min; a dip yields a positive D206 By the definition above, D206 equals -0.7 min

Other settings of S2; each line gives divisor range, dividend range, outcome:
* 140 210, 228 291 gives 1.09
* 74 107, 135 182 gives 1.67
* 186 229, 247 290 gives 1.05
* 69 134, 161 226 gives 1.36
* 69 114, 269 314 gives 1.70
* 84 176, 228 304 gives 1.31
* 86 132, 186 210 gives 1.43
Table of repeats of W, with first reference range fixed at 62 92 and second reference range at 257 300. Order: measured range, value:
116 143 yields -0.137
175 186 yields -0.057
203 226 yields -0.058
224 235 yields -0.039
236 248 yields -0.032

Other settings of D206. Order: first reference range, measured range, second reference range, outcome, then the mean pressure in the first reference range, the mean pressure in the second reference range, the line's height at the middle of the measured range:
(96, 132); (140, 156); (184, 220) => -1.8 min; 17.4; 23.2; 19.6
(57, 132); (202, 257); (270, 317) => -3.9 min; 17.3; 24.6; 22.2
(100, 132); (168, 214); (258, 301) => -3.3 min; 18.2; 24.6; 21.1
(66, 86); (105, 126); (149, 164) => 1.1 min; 18.2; 21.7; 19.9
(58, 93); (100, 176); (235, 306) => -1.5 min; 17.6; 24.5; 19.8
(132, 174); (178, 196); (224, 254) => 0.2 min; 21.7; 23.9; 22.6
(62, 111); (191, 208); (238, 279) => -1.4 min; 15.2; 24.4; 21.3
